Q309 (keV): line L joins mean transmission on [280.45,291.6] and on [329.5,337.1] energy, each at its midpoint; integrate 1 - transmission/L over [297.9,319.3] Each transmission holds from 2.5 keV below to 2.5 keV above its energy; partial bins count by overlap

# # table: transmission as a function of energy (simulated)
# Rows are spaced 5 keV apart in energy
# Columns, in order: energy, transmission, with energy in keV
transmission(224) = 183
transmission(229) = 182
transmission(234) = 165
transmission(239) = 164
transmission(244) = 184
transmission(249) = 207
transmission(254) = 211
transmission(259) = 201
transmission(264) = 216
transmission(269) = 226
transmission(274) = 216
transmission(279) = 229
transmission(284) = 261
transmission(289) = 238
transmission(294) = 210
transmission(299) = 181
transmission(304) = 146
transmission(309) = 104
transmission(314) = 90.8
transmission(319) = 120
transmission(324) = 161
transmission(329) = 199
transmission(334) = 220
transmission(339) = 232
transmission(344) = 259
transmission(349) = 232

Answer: 9.8 keV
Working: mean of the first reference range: 247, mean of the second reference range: 215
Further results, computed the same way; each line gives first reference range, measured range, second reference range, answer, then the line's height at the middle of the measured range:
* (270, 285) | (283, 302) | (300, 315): -4.2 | 177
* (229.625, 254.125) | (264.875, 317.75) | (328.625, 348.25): 4.2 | 208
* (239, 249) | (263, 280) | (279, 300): -1.0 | 210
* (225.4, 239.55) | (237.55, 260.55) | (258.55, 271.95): 0.0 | 195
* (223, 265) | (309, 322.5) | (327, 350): 6.8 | 219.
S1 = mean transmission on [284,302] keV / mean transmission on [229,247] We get 1.24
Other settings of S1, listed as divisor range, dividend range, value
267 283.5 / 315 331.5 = 0.67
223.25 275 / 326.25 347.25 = 1.16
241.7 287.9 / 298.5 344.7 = 0.77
